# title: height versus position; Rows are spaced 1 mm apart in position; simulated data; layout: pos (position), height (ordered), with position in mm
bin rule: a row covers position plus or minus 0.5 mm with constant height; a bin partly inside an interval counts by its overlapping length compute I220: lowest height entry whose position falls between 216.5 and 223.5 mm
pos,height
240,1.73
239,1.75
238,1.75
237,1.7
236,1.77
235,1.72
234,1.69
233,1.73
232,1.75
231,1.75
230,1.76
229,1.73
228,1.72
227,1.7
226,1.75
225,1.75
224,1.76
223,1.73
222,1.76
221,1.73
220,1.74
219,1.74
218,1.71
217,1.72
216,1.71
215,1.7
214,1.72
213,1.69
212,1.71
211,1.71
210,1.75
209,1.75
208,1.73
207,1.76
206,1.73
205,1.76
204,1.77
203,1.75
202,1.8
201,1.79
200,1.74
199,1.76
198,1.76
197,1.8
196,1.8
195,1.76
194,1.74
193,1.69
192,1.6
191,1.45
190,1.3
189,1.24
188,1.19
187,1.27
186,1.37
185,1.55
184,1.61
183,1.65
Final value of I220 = 1.71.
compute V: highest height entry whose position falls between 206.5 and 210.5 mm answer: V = 1.76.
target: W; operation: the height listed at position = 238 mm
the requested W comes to 1.75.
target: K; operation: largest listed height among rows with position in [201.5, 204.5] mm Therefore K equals 1.8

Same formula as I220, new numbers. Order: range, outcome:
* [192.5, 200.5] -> 1.69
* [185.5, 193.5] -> 1.19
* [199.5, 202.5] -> 1.74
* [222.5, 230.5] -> 1.7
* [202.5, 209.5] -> 1.73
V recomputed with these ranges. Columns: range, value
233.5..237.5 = 1.77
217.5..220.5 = 1.74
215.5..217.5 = 1.72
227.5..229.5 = 1.73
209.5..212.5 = 1.75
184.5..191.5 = 1.55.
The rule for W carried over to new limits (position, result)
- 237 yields 1.7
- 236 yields 1.77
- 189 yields 1.24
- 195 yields 1.76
